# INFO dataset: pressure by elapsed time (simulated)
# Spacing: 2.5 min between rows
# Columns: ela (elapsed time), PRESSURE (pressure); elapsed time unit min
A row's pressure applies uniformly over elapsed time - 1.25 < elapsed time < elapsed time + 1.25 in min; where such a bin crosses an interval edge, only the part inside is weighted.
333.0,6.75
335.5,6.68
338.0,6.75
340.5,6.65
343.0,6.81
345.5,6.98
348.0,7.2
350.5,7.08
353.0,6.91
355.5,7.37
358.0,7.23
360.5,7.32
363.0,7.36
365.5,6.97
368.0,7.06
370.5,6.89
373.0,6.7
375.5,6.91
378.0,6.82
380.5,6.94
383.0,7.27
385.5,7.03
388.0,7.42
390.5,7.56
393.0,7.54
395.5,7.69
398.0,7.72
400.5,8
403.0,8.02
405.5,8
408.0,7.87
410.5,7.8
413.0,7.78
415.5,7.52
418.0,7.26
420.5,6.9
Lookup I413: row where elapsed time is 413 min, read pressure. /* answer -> 7.78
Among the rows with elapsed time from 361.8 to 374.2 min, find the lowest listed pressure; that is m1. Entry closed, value 6.7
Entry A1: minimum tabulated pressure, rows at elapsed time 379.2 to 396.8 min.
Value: 6.94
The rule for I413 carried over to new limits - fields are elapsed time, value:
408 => 7.87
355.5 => 7.37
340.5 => 6.65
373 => 6.7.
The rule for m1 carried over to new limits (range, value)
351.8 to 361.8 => 6.91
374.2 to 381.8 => 6.82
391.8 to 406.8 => 7.54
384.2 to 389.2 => 7.03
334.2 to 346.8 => 6.65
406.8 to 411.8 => 7.8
